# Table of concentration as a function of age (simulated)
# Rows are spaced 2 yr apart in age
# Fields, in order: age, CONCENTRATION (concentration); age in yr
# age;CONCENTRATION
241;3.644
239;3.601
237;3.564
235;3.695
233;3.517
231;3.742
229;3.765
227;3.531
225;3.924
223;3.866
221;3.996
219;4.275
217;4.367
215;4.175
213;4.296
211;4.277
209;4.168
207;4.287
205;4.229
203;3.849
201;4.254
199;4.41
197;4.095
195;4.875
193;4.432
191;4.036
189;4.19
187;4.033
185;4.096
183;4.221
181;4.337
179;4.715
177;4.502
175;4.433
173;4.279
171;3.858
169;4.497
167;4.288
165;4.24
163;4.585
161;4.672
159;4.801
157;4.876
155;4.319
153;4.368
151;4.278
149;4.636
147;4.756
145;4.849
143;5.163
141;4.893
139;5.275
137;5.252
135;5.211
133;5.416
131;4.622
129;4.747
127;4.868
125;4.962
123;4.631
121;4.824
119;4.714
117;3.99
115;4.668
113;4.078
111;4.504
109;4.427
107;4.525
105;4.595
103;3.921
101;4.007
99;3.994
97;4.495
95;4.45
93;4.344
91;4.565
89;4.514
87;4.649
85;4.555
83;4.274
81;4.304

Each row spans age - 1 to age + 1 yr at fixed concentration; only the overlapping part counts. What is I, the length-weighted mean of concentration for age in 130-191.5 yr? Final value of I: 4.58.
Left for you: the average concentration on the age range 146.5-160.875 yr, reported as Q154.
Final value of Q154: 4.58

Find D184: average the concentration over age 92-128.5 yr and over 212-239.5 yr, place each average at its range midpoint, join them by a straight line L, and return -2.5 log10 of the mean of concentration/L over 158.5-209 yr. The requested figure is -0.06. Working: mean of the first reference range 4.45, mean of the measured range 4.32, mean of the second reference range 3.88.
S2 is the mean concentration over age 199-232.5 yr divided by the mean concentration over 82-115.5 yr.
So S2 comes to 0.9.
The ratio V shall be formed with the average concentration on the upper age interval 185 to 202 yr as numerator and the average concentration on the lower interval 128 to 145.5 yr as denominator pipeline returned 0.8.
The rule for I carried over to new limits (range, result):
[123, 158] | 4.85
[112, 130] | 4.61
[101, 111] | 4.34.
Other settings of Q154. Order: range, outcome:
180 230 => 4.16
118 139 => 4.94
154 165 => 4.61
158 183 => 4.43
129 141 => 5.1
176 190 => 4.3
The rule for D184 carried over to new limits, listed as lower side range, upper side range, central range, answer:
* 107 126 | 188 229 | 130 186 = -0.06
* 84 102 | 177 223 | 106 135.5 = -0.07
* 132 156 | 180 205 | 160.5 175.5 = 0.05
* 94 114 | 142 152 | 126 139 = -0.10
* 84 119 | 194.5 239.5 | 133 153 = -0.16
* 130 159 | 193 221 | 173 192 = 0.05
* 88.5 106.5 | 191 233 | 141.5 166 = -0.10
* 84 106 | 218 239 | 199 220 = -0.10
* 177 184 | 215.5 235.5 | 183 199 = 0.01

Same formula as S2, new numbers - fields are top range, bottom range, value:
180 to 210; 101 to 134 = 0.93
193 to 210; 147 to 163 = 0.94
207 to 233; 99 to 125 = 0.91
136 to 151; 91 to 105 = 1.16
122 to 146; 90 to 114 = 1.15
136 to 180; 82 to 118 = 1.06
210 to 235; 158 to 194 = 0.91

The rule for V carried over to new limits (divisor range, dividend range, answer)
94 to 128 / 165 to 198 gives 0.97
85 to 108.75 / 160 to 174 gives 0.99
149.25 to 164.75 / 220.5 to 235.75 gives 0.82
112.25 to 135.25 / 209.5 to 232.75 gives 0.85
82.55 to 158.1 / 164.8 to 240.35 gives 0.89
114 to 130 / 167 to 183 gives 0.93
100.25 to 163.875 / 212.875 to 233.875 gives 0.84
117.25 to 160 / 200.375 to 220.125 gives 0.88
